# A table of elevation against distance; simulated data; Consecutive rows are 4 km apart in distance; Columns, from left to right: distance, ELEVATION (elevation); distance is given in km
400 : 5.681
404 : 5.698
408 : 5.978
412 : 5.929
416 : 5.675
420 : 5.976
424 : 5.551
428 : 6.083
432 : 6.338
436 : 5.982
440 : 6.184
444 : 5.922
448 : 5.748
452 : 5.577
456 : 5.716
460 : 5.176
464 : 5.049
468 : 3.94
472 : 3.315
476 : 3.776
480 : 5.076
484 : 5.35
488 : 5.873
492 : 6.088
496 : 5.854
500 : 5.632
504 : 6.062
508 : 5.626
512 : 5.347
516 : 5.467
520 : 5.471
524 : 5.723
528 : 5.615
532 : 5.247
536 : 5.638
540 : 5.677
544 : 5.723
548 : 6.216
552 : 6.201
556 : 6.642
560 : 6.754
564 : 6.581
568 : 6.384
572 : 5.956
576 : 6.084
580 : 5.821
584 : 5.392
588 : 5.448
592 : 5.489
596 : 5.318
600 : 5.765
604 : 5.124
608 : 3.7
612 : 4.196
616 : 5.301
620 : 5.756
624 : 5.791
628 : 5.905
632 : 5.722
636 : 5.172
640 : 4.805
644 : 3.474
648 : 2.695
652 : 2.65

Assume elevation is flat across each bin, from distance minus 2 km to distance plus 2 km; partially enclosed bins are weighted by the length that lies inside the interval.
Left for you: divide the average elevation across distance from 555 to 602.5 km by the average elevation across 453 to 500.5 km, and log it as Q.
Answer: 1.17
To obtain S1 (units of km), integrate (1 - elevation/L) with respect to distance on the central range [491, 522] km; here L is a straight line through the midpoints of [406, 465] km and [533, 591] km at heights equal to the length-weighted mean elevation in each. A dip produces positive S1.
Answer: 1.3 km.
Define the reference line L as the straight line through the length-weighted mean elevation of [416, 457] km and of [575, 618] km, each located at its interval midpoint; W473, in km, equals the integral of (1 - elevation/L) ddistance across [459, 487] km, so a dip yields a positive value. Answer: 5.8 km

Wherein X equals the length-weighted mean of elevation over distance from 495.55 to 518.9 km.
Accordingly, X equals 5.64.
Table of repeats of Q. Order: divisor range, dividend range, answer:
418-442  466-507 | 0.85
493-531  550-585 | 1.10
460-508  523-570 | 1.18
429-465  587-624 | 0.89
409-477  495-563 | 1.07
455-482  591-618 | 1.09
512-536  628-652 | 0.79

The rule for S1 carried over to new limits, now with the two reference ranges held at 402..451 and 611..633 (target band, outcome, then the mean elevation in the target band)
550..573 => -3.4 km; 6.44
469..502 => 4.0 km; 5.08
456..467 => 1.4 km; 5.12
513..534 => 0.8 km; 5.5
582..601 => 0.3 km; 5.47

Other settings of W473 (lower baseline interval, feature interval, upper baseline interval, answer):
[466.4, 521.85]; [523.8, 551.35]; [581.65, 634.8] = -2.45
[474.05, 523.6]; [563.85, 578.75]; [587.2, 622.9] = -2.70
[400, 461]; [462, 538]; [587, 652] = 2.96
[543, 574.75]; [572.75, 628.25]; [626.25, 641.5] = 4.35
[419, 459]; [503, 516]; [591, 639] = 0.04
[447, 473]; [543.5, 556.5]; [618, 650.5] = -3.38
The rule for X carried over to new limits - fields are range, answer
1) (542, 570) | 6.36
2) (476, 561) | 5.72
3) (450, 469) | 5.15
